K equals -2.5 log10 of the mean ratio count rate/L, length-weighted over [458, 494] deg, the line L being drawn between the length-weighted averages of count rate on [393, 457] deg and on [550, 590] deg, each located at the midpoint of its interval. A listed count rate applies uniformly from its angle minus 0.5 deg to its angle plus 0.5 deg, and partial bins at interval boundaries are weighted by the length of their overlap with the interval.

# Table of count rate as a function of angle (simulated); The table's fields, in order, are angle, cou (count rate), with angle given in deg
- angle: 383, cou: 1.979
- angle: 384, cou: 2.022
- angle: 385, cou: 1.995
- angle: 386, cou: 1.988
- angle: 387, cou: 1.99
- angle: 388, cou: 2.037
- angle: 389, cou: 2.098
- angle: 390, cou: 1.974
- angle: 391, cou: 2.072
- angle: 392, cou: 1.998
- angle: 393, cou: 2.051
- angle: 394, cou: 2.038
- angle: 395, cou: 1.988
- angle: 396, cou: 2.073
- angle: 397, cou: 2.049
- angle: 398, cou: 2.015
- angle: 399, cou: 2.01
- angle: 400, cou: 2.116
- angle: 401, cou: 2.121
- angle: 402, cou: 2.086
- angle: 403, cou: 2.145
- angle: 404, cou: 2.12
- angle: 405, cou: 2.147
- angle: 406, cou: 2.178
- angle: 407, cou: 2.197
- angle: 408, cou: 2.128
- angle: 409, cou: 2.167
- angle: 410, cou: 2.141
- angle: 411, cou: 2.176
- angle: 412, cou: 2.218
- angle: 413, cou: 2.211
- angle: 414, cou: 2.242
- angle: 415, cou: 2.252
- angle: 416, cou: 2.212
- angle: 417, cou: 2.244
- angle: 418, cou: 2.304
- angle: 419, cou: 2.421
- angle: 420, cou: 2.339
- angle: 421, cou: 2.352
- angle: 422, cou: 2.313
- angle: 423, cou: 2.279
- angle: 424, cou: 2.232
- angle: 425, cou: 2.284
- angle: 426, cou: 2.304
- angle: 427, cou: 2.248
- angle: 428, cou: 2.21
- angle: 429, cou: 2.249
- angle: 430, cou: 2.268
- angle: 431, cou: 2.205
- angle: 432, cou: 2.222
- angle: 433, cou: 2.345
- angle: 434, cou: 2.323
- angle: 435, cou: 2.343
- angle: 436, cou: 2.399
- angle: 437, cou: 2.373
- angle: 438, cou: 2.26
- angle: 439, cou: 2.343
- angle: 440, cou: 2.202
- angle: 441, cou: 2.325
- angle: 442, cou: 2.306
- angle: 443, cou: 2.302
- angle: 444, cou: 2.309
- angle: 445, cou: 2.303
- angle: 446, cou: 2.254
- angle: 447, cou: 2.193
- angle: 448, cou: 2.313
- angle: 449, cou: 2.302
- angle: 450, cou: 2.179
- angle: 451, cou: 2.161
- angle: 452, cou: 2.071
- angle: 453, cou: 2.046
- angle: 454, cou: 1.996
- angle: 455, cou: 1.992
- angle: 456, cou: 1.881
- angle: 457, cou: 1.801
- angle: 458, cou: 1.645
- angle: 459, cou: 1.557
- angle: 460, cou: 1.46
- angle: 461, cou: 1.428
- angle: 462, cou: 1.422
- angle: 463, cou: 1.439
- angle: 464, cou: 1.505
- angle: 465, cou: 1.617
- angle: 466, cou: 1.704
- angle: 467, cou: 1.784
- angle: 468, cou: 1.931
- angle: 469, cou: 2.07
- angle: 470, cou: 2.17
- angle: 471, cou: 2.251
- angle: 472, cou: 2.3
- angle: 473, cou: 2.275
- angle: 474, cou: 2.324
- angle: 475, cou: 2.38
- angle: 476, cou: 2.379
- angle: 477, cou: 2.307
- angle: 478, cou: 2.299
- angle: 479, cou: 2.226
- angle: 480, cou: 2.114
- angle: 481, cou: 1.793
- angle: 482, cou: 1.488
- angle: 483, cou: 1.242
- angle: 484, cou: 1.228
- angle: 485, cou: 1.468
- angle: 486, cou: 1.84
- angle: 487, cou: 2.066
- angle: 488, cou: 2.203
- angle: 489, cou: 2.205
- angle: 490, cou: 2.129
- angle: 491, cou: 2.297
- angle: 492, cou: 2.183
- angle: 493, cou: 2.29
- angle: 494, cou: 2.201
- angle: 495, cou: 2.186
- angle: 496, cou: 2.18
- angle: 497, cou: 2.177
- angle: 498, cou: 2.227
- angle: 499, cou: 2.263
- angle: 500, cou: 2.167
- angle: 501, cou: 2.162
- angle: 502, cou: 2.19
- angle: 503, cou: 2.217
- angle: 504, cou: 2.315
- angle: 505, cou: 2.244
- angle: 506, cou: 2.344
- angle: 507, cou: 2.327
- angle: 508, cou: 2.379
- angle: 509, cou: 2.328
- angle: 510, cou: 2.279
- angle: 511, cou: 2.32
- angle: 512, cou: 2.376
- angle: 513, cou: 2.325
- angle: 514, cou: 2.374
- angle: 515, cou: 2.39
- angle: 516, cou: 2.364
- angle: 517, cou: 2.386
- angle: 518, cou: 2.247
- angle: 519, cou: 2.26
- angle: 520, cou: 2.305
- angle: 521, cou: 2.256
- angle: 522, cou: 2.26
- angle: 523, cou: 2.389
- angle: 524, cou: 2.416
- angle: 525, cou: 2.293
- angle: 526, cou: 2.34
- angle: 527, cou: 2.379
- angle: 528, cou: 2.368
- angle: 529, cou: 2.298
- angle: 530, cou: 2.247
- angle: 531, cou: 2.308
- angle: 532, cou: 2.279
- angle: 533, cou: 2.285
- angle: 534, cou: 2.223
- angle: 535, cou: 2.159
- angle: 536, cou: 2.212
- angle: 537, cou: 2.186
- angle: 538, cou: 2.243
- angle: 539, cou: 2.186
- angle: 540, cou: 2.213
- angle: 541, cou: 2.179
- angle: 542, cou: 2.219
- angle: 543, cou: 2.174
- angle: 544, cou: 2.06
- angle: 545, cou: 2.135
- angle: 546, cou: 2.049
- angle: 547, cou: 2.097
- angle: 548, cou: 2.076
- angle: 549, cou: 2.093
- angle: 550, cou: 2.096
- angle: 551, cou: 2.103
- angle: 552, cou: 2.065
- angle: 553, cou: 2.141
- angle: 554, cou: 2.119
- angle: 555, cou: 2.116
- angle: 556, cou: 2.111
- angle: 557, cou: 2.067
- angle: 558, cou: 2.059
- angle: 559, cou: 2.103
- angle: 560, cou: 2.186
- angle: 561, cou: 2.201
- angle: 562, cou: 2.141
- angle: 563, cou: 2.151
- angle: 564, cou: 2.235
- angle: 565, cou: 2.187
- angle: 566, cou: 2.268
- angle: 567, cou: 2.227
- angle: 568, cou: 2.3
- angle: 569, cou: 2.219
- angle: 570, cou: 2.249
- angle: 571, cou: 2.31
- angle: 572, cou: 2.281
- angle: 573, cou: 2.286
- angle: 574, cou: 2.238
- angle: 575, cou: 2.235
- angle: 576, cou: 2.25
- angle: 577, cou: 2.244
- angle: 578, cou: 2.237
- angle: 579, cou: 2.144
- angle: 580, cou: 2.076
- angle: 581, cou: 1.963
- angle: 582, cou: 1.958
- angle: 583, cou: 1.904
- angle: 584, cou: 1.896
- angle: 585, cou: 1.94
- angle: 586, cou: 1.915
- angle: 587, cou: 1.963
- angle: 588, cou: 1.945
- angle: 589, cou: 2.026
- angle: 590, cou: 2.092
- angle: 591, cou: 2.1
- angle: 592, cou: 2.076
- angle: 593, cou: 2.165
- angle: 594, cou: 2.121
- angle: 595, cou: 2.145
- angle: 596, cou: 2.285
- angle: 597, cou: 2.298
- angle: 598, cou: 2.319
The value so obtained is 0.133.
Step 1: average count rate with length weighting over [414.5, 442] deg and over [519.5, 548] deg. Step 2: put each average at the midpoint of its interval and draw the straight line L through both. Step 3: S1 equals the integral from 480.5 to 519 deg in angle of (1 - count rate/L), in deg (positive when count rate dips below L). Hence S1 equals 1.9 deg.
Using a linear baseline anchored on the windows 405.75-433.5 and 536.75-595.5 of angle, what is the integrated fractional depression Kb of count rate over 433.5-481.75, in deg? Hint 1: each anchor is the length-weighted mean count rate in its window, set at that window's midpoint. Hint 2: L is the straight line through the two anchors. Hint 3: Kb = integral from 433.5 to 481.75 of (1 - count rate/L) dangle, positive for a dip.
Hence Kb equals 3.3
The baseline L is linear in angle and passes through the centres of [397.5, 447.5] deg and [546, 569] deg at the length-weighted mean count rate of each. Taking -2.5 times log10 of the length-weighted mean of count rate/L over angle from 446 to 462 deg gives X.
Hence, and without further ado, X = 0.15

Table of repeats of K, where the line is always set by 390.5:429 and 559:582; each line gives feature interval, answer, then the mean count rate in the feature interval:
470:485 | 0.08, 2.03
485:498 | 0.03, 2.14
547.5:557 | 0.05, 2.1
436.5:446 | -0.06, 2.3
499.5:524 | -0.05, 2.3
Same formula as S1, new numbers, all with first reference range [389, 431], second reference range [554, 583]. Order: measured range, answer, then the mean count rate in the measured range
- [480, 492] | 1.8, 1.84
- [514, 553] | -1.1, 2.23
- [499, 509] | -0.4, 2.26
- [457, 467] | 2.8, 1.56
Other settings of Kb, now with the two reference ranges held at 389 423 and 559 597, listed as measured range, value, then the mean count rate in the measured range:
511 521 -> -0.9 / 2.33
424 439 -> -0.9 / 2.29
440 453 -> -0.5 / 2.24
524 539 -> -0.9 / 2.27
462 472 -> 1.5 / 1.83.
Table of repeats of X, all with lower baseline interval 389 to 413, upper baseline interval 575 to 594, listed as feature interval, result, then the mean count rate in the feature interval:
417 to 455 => -0.09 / 2.26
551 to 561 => -0.03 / 2.11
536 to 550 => -0.04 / 2.15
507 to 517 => -0.14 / 2.35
